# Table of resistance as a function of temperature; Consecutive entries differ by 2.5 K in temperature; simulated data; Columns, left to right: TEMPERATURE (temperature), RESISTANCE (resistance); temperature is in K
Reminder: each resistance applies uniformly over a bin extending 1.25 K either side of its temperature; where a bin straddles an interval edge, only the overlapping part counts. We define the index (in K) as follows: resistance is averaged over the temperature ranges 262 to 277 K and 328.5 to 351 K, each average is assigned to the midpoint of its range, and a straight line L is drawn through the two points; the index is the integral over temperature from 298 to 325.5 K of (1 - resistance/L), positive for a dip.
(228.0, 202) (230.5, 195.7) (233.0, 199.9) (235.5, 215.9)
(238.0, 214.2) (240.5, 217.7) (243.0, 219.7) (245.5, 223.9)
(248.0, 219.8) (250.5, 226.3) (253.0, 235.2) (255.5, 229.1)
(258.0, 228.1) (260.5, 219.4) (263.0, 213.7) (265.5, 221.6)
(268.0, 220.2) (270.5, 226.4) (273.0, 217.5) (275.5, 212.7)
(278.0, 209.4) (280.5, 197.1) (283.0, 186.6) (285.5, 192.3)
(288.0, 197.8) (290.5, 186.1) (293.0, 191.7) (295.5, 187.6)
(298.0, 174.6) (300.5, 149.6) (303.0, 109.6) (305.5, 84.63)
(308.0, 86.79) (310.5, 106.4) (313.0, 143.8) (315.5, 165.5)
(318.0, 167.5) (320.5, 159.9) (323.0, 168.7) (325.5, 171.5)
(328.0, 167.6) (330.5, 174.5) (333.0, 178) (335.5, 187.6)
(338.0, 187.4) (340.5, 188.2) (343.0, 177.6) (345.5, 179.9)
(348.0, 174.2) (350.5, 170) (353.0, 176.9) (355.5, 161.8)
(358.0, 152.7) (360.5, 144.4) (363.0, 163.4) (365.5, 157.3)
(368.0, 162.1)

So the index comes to 8.0 K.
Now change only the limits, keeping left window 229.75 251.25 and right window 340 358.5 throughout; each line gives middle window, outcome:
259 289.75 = -1.1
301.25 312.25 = 5.1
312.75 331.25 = 1.8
